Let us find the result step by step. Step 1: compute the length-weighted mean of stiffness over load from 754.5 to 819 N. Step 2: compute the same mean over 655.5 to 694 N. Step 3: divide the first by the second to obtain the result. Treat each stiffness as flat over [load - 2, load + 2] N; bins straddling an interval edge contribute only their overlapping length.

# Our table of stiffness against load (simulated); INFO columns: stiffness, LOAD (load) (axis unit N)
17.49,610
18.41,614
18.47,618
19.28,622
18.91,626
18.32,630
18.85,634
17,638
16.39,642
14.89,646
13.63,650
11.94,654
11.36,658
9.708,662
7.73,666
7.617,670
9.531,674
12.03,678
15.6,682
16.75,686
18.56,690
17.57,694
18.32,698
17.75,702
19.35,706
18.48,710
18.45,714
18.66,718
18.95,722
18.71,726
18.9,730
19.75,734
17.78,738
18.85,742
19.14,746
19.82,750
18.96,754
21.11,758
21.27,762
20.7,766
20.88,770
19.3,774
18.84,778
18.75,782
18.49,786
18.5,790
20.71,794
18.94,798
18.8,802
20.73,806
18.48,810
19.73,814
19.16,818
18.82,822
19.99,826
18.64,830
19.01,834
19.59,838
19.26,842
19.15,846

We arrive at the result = 1.59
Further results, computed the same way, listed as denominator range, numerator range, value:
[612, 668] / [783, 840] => 1.25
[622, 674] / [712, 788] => 1.39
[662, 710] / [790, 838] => 1.33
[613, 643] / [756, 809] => 1.08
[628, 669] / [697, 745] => 1.35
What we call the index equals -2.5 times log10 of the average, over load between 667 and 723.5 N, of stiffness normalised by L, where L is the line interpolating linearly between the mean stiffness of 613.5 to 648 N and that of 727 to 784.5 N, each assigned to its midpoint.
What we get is 0.17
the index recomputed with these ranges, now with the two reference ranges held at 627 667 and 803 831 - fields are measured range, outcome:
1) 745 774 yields -0.15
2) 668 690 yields 0.19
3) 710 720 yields -0.14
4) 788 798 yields -0.05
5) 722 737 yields -0.14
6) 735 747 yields -0.09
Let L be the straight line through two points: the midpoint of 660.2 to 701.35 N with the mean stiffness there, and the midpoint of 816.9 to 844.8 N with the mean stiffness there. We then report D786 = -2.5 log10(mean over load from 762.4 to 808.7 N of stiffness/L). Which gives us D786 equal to -0.12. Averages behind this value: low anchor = 13.5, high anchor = 19.2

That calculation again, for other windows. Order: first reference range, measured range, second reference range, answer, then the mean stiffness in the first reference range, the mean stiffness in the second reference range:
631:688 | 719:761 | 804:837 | -0.18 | 13.2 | 19.3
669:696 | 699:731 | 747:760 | -0.11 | 14.2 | 19.9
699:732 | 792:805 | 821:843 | -0.03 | 18.6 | 19.2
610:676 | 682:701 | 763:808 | -0.08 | 14.6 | 19.6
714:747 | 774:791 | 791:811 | 0.03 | 18.8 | 19.5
